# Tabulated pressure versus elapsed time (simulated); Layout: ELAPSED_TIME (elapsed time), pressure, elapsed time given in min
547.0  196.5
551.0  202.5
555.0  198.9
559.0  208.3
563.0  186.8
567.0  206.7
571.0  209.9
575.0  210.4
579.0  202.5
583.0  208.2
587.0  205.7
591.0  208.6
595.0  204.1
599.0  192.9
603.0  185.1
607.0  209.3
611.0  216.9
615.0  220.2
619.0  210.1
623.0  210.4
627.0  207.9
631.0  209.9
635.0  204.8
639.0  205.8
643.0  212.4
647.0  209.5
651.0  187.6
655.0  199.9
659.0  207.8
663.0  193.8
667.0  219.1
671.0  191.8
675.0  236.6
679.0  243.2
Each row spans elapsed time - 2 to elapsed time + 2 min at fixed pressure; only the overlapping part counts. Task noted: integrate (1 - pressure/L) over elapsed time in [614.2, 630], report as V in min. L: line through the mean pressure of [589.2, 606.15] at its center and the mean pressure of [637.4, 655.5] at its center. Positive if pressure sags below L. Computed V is -0.8 min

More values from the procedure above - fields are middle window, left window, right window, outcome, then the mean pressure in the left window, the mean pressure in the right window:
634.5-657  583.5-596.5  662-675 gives 0.4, 206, 208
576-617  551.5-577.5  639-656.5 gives -0.5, 203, 203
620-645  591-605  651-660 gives -1.3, 196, 200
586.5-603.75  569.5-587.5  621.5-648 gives 0.7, 207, 209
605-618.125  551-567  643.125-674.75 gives -0.9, 200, 204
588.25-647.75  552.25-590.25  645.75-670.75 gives -1.2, 204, 202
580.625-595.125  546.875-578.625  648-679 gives -0.2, 203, 208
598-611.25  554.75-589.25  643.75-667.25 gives 0.3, 204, 202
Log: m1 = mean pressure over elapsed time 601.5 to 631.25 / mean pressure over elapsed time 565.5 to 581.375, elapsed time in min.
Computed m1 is 1.01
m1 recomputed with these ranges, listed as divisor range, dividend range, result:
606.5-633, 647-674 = 0.95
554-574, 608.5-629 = 1.05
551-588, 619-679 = 1.02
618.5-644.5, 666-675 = 1.01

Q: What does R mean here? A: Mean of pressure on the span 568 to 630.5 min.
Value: 207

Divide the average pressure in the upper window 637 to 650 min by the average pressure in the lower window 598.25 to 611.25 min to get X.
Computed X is 1.04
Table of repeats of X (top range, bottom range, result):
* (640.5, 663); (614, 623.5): 0.95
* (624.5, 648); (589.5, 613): 1.03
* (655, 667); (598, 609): 1.04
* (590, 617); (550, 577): 1.01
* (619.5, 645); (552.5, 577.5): 1.03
